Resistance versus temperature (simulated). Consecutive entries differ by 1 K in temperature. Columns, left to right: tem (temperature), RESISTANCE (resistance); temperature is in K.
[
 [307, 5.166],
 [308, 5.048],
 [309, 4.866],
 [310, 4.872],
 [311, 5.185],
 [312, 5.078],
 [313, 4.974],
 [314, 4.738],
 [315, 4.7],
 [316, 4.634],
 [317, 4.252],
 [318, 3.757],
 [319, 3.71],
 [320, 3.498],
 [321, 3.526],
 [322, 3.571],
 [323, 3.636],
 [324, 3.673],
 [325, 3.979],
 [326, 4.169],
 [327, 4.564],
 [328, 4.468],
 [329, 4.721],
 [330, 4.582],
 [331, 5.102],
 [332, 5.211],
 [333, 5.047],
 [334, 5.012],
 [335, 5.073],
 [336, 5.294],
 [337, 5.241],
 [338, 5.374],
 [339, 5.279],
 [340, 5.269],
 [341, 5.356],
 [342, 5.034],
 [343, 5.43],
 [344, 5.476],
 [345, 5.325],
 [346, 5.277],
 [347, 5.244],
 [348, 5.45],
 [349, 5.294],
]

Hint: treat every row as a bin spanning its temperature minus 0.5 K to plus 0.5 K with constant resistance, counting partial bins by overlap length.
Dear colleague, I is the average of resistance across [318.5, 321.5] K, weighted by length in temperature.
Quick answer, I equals 3.58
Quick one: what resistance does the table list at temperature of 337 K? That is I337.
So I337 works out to 5.241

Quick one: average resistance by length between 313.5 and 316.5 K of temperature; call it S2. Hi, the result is 4.69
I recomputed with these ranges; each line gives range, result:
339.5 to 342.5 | 5.22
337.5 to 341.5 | 5.32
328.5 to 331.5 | 4.8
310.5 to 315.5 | 4.94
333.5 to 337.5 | 5.16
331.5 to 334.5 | 5.09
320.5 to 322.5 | 3.55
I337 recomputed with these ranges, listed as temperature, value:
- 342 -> 5.034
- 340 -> 5.269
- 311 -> 5.185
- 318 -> 3.757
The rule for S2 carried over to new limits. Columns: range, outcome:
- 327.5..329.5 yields 4.59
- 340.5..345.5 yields 5.32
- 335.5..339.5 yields 5.3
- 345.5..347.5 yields 5.26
